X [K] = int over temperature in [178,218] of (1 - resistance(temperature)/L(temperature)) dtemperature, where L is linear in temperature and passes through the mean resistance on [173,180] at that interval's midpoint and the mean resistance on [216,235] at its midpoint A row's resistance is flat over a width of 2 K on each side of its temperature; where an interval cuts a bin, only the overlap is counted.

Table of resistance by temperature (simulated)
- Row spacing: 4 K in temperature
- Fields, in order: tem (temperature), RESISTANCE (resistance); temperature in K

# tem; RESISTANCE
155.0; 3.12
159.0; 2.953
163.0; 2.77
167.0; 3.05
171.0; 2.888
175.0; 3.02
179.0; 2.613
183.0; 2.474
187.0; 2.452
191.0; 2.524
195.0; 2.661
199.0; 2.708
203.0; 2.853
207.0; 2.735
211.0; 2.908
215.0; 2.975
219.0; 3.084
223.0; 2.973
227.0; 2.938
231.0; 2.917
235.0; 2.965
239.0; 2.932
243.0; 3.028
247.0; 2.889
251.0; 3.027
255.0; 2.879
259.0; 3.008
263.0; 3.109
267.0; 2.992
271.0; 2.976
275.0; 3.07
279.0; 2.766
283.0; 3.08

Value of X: 2.8 K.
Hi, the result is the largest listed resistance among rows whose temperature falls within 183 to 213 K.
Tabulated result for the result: 2.908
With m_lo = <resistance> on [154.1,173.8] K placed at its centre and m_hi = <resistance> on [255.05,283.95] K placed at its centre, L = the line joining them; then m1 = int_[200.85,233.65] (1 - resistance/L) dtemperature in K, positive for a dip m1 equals 0.52 K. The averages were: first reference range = 2.95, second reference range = 2.99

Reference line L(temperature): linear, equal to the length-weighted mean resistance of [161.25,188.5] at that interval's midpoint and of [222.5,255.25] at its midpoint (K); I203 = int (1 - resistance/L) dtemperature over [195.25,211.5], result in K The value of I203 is 0.4 K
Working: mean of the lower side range 2.76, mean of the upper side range 2.95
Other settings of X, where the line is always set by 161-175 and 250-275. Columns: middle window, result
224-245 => 0.2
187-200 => 1.5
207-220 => 0.1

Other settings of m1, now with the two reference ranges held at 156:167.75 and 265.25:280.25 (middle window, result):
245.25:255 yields 0.0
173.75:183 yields 0.7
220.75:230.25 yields 0.0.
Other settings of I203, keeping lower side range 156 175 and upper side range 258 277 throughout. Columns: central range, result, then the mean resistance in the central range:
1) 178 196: 2.6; 2.53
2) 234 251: 0.3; 2.96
